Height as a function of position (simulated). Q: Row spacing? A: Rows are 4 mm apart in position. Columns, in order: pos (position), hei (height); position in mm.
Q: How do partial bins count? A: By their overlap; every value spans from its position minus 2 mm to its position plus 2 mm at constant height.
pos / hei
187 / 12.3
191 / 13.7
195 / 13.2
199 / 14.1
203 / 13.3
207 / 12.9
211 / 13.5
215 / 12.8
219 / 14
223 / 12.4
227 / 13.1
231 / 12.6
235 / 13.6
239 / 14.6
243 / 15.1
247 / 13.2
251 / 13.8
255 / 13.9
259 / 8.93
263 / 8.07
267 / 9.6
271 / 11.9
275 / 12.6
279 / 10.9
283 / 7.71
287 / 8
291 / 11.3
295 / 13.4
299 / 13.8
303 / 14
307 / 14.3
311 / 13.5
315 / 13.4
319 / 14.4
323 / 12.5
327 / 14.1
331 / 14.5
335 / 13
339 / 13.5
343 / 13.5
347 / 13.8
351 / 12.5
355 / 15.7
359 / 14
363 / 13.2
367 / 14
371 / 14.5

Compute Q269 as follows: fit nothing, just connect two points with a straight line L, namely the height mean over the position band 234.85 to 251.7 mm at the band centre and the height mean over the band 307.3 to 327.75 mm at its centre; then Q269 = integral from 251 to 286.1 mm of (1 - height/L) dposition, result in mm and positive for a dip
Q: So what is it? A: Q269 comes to 8.5 mm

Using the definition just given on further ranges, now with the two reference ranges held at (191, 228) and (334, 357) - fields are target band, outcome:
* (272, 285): 2.9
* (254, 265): 2.8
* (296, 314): -0.4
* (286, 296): 1.9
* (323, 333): -0.2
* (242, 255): -0.5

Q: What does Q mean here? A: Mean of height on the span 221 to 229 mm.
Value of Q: 12.8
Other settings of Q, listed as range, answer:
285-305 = 12.1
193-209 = 13.4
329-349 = 13.7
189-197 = 13.4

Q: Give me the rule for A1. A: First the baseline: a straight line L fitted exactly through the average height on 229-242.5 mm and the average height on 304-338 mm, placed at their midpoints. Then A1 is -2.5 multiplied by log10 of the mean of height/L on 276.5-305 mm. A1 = 0.209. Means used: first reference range 13.8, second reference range 13.7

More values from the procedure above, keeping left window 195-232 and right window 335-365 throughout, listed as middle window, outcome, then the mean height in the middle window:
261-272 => 0.35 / 9.67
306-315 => -0.02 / 13.7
